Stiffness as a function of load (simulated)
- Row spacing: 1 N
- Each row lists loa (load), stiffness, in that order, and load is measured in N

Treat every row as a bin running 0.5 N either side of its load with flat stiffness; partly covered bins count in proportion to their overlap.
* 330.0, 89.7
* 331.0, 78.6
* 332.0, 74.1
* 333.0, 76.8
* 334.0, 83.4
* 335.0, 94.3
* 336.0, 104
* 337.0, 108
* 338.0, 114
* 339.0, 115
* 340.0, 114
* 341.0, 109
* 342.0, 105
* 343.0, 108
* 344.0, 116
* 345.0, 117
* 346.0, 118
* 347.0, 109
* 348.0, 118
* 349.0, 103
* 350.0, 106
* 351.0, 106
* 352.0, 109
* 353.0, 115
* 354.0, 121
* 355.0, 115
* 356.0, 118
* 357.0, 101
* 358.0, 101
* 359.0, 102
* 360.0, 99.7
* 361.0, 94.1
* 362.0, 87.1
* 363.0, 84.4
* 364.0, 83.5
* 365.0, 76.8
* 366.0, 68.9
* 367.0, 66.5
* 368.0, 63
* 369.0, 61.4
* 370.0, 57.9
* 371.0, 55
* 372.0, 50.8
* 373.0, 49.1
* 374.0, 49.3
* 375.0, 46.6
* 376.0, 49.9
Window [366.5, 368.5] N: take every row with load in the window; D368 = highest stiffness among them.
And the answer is 66.5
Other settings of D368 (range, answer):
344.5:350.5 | 118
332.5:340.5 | 115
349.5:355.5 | 121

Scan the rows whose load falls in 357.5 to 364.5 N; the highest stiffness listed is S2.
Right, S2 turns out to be 102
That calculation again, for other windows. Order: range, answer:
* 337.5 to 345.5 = 117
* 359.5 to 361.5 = 99.7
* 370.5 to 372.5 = 55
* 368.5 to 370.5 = 61.4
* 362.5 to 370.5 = 84.4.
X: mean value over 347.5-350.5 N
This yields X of 109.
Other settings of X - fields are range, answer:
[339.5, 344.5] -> 110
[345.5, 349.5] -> 112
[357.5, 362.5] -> 96.8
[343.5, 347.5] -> 115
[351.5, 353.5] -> 112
